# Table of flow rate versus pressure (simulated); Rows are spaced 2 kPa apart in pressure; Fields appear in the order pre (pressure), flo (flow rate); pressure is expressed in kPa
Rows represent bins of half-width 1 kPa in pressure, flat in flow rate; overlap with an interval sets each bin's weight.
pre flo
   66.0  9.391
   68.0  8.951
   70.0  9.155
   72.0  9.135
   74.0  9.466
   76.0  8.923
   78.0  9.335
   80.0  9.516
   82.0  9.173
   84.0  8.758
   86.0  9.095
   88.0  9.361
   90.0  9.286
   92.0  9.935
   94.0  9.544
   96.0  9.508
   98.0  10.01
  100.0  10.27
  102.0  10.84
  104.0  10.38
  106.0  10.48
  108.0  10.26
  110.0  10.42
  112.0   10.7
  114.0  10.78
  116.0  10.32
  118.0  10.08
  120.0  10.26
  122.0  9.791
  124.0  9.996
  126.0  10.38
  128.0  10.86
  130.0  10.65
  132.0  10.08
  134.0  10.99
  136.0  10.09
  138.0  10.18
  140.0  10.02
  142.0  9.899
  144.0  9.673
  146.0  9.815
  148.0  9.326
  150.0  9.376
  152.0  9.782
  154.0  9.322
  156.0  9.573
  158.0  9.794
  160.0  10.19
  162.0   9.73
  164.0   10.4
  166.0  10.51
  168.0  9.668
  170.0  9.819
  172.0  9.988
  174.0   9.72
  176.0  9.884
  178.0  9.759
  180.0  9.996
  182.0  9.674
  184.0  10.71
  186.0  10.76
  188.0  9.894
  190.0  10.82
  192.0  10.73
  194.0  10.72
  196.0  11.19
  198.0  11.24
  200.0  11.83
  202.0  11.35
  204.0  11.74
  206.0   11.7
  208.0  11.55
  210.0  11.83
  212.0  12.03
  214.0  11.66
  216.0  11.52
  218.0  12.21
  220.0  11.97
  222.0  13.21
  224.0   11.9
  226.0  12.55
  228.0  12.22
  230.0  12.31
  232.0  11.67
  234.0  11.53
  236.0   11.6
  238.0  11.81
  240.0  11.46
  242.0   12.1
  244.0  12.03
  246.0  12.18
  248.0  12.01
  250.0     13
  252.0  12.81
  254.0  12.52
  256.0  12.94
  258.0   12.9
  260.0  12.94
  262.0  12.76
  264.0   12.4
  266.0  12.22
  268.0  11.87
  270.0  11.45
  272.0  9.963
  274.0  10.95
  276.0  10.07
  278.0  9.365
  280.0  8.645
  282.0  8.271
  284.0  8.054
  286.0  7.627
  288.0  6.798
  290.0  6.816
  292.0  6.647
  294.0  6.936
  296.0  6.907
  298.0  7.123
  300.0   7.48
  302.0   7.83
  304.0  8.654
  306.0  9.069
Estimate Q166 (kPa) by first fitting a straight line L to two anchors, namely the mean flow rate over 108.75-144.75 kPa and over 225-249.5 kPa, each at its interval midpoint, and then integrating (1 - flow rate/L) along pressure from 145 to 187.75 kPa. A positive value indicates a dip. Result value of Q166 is 3.9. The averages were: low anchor 10.3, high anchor 12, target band 9.9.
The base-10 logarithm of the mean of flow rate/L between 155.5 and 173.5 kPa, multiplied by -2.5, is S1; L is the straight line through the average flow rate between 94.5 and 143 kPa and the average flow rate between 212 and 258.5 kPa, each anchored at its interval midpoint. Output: 0.11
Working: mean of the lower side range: 10.3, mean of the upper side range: 12.2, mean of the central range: 9.97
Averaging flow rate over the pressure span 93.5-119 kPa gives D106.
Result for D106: 10.3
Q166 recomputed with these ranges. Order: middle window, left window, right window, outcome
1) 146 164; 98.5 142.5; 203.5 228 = 2.1 kPa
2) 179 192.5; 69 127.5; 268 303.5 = -1.8 kPa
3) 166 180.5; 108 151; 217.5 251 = 1.5 kPa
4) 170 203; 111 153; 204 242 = 2.1 kPa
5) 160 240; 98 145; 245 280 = 0.4 kPa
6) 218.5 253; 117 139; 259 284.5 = -4.9 kPa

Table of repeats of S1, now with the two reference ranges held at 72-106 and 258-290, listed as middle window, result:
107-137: -0.07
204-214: -0.18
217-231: -0.22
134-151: -0.01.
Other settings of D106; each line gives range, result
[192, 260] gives 12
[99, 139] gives 10.4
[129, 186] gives 9.96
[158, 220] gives 10.8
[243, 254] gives 12.4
